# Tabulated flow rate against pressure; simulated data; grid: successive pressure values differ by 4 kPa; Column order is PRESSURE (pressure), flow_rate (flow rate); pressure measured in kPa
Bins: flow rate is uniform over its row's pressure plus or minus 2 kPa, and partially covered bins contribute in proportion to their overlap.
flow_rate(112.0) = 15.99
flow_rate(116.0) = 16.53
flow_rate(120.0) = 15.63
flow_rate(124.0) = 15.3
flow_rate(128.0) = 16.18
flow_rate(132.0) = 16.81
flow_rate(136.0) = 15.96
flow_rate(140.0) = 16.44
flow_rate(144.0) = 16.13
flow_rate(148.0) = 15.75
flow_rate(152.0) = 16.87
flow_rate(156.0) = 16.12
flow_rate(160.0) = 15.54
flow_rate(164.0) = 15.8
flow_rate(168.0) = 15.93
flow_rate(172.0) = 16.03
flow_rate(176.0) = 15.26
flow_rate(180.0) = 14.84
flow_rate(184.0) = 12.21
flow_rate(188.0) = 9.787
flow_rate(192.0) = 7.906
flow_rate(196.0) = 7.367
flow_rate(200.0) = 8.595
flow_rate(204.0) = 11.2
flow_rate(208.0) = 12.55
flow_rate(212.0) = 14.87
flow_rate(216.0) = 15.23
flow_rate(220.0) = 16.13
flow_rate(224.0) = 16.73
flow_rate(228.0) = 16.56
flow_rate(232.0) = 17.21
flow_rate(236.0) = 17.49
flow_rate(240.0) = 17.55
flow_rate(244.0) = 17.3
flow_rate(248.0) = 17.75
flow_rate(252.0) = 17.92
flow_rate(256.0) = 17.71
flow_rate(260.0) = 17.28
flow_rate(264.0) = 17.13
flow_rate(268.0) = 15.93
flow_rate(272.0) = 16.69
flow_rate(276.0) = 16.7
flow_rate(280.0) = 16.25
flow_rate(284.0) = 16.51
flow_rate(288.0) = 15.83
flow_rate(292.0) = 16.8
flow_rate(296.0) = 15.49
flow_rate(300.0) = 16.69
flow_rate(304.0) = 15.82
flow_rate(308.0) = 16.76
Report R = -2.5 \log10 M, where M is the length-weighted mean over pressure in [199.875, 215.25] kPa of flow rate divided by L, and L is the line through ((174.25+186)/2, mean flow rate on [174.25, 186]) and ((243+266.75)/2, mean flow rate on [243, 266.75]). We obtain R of 0.23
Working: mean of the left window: 14.1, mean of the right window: 17.5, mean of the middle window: 12.5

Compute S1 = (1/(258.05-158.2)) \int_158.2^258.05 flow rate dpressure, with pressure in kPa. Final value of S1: 14.6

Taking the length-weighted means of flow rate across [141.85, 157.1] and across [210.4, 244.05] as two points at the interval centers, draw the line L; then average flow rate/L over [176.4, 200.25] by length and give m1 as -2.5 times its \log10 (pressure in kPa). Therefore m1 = 0.47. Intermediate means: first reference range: 16.2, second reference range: 16.5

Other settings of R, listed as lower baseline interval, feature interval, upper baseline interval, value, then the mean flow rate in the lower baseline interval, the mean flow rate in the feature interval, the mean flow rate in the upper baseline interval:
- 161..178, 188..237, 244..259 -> 0.260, 15.7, 13.3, 17.7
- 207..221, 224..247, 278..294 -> -0.133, 14.7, 17.2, 16.3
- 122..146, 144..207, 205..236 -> 0.189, 16.1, 13.4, 15.6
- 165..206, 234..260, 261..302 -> -0.185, 12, 17.6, 16.4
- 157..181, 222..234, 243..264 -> 0.009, 15.6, 16.8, 17.6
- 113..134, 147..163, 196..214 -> -0.132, 16.1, 16.1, 11.3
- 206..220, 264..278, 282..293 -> -0.041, 14.5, 16.5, 16.3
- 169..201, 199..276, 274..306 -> -0.143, 11.7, 16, 16.3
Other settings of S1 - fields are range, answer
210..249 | 16.7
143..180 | 15.9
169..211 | 11.8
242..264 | 17.6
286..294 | 16.3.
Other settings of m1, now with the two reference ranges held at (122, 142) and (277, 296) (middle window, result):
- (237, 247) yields -0.079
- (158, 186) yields 0.075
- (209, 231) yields 0.028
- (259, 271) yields -0.031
